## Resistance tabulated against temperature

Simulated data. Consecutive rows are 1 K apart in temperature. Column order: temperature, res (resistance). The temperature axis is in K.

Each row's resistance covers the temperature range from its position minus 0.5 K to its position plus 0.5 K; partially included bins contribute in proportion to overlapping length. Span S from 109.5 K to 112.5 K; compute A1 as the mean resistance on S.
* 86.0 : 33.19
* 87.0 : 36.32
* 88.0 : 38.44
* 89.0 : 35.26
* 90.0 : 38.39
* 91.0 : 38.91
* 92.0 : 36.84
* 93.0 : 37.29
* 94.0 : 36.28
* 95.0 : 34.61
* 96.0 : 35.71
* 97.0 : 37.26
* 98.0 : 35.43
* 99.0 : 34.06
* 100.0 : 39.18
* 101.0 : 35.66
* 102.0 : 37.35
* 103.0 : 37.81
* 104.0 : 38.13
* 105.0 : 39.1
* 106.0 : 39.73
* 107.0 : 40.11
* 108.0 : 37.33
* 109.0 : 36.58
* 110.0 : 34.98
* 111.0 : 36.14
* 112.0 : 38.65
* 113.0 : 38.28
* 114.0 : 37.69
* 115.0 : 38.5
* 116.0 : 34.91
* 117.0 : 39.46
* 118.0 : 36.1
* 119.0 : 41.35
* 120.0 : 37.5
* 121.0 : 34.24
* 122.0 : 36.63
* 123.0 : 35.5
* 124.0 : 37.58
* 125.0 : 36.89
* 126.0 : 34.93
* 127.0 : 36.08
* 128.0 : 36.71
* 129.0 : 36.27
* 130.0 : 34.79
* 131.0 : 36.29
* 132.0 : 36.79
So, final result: 36.6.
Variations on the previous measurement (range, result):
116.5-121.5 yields 37.7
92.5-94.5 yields 36.8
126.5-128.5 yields 36.4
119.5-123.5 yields 36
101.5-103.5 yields 37.6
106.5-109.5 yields 38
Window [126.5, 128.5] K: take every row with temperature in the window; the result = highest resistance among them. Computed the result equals 36.71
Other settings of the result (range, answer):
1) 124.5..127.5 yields 36.89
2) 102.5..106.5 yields 39.73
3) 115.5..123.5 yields 41.35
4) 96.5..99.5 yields 37.26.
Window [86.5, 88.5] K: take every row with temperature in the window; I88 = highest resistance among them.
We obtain 38.44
